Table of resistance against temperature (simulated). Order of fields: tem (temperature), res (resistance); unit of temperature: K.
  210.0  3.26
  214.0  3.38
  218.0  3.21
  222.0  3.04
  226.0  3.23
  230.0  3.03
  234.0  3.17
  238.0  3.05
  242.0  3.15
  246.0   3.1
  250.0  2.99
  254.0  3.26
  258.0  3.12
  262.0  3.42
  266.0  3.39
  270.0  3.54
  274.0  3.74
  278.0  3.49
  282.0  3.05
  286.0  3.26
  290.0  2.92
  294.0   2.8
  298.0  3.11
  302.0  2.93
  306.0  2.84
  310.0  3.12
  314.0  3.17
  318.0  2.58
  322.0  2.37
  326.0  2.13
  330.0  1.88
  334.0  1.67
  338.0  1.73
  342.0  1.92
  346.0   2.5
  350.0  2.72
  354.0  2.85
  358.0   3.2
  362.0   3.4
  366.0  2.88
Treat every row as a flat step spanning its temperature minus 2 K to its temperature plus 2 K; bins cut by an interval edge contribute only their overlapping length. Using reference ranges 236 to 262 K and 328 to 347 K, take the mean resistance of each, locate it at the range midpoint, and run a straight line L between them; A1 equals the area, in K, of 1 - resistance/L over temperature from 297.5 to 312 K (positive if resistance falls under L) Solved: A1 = -3.8 K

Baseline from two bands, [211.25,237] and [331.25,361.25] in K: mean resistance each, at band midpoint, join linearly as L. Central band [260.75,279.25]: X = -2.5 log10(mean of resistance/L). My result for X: -0.217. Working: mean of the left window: 3.17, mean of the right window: 2.4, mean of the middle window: 3.52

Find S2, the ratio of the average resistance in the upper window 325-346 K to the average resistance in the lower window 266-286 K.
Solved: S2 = 0.56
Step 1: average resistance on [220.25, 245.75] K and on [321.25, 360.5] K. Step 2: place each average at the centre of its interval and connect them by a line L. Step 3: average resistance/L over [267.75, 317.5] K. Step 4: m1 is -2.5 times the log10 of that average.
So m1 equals -0.18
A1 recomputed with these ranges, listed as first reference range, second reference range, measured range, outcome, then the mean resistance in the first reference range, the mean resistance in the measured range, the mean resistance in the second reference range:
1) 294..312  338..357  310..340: 5.04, 2.98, 2.28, 2.45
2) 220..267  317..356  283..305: -2.88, 3.16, 3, 2.23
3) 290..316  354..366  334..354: 5.69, 2.99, 2.23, 3.15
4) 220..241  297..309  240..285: -3.76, 3.11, 3.29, 2.96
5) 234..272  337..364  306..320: -0.33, 3.22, 2.94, 2.65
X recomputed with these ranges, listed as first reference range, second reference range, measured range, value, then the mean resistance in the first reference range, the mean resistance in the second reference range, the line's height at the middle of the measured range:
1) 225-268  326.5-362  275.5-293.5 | -0.11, 3.17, 2.36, 2.86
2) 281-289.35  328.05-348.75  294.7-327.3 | -0.09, 3.13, 1.97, 2.57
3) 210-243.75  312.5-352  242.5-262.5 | -0.08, 3.16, 2.26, 2.94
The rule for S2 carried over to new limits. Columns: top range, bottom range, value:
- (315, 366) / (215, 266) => 0.77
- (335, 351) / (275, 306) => 0.70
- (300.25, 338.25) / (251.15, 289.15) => 0.74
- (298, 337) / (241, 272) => 0.78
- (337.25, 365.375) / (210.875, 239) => 0.84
